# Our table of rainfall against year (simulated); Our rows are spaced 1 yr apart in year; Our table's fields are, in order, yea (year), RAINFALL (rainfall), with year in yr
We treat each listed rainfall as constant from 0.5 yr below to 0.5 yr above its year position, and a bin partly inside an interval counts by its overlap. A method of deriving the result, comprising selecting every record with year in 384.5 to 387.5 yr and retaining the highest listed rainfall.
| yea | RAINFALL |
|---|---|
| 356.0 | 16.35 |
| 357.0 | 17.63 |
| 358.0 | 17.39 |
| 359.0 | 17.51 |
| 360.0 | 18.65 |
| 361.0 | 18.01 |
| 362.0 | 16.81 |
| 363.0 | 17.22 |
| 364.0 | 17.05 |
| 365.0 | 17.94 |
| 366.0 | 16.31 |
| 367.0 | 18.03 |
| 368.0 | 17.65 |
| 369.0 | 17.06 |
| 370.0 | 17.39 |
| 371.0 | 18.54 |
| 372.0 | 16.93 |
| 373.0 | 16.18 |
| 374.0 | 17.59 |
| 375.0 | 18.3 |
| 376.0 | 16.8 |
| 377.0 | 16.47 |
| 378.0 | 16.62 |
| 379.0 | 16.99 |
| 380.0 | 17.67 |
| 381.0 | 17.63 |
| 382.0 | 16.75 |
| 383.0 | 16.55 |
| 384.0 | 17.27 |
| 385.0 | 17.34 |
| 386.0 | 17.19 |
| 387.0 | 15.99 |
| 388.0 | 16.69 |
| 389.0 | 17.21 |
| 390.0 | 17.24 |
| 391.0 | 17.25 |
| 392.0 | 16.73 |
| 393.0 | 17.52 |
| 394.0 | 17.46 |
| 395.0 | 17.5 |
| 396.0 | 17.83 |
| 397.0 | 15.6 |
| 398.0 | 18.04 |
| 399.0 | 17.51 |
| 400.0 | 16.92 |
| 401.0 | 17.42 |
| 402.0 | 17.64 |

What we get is 17.34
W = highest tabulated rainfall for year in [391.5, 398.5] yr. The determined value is 18.04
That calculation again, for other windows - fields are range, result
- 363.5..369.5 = 18.03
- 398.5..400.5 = 17.51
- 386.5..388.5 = 16.69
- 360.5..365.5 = 18.01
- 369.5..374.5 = 18.54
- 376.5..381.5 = 17.67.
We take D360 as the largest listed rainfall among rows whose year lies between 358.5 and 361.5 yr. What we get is 18.65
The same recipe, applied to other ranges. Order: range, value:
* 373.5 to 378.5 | 18.3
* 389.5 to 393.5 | 17.52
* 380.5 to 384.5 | 17.63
